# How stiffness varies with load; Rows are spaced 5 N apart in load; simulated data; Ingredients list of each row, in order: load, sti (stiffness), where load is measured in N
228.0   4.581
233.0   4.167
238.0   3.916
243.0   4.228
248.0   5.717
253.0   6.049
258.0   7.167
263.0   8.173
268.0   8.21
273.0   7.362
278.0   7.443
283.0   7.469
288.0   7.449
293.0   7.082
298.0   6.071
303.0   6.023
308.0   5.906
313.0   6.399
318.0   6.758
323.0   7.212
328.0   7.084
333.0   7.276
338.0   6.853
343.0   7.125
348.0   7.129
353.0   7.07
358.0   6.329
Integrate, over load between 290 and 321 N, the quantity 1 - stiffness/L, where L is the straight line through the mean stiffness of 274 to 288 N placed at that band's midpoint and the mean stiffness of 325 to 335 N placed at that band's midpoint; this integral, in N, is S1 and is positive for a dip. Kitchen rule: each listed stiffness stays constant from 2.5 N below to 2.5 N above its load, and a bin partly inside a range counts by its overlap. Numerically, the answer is 3.8 N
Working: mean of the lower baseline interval 7.44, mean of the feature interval 6.4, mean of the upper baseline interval 7.18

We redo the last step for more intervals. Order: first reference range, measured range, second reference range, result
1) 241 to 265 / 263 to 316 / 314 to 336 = -2.9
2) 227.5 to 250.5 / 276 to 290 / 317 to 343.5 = -4.2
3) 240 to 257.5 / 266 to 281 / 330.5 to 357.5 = -4.5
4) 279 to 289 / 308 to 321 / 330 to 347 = 1.4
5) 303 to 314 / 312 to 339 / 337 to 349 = -1.7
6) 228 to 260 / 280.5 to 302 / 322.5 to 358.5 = -3.2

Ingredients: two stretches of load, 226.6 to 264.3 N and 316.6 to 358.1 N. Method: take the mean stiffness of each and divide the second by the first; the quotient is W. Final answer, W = 1.29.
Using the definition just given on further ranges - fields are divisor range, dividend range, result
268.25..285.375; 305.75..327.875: 0.88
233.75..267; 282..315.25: 1.12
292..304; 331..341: 1.11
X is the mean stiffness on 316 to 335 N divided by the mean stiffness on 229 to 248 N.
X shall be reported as 1.63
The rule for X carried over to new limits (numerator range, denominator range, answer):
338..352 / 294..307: 1.15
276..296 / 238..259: 1.34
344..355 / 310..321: 1.08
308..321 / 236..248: 1.46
